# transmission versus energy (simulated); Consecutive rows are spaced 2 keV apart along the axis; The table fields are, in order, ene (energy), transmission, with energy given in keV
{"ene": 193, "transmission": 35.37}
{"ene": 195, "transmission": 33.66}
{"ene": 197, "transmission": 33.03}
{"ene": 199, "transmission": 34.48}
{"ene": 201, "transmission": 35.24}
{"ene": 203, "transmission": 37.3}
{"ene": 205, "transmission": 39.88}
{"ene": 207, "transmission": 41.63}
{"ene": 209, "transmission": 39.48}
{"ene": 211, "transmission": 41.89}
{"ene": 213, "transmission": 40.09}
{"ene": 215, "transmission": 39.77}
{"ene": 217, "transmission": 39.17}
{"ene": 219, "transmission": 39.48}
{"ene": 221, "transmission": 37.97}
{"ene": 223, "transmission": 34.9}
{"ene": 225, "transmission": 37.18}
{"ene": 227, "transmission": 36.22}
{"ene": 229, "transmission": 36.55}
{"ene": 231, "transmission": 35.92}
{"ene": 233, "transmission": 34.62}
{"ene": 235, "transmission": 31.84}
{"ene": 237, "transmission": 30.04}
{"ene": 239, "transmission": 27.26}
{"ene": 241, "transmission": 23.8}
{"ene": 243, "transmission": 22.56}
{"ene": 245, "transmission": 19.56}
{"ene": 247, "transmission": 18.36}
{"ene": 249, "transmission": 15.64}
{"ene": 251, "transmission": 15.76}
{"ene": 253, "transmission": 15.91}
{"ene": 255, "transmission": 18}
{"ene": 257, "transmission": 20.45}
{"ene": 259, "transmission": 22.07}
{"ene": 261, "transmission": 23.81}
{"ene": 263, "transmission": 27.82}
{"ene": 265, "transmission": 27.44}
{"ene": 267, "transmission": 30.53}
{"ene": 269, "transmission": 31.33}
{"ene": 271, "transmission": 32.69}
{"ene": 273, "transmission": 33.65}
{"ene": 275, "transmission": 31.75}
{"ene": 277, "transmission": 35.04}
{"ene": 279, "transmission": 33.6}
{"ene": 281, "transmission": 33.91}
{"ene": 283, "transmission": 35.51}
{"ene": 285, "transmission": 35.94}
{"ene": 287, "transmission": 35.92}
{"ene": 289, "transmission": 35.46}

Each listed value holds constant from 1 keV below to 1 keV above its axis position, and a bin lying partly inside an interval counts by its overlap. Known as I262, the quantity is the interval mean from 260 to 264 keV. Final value 25.8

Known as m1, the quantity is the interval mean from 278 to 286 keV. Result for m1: 34.7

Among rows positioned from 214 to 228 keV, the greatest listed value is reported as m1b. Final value 39.77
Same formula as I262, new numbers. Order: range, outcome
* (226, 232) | 36.2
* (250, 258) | 17.5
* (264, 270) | 29.8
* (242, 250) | 19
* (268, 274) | 32.6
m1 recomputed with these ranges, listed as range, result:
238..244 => 24.5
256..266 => 24.3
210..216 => 40.6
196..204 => 35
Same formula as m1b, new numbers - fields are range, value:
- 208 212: 41.89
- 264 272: 32.69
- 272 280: 35.04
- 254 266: 27.82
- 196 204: 37.3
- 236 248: 30.04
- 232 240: 34.62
